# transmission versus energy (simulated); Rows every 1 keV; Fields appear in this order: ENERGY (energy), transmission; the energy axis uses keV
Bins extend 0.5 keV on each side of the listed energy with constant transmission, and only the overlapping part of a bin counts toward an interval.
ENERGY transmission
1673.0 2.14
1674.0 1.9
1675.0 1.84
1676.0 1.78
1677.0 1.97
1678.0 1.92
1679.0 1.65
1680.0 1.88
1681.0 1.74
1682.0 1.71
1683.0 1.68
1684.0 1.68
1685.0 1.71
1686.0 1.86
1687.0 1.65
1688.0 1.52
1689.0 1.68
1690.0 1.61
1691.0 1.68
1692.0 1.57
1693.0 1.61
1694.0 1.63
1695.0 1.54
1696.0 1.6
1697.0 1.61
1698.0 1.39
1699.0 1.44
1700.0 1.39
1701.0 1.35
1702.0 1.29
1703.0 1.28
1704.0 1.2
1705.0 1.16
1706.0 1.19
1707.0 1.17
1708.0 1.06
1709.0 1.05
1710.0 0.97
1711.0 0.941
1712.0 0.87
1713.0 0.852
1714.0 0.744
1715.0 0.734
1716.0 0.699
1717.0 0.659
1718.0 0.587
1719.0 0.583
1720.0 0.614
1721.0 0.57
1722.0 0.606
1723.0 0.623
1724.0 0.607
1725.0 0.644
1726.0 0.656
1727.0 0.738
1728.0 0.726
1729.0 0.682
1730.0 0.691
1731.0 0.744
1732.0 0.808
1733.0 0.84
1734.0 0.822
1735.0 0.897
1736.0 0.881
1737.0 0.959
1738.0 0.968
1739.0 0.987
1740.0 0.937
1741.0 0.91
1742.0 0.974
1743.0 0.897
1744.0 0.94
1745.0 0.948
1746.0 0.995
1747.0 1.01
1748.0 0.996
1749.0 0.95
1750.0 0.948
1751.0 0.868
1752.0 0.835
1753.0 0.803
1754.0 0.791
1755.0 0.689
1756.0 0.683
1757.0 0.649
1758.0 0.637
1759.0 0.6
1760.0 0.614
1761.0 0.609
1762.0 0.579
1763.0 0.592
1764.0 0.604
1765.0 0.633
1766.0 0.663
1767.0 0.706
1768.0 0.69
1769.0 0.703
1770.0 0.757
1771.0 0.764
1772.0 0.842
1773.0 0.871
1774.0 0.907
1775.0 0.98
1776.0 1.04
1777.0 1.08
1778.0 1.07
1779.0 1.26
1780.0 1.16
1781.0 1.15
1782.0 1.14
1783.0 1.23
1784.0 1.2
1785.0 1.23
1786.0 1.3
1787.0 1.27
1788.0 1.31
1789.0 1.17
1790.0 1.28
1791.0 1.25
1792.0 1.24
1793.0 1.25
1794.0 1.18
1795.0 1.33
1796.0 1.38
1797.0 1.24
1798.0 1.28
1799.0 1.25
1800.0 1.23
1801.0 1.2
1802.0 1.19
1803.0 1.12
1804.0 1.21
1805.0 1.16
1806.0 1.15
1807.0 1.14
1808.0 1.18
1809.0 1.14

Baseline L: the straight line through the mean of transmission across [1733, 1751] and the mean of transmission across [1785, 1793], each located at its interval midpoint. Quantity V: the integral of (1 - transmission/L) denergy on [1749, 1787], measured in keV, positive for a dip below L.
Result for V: 8.6 keV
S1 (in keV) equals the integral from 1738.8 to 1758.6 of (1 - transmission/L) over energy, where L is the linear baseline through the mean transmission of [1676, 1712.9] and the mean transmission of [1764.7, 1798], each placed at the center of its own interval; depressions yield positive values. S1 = 5.8 keV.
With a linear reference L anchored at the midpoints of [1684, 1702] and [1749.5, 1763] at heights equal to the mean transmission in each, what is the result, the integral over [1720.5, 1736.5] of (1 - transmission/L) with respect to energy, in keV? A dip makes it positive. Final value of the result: 5.3 keV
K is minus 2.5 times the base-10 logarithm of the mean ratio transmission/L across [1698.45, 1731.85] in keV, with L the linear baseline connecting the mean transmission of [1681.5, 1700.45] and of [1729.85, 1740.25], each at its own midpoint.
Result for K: 0.36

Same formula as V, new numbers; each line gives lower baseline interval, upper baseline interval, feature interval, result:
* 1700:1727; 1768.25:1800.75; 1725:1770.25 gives 9.38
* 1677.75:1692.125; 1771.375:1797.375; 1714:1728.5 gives 8.25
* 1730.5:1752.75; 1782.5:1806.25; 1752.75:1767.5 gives 5.33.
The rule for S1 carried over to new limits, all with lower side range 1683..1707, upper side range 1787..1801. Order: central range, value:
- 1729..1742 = 5.0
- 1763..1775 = 5.2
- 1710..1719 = 4.3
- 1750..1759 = 4.0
